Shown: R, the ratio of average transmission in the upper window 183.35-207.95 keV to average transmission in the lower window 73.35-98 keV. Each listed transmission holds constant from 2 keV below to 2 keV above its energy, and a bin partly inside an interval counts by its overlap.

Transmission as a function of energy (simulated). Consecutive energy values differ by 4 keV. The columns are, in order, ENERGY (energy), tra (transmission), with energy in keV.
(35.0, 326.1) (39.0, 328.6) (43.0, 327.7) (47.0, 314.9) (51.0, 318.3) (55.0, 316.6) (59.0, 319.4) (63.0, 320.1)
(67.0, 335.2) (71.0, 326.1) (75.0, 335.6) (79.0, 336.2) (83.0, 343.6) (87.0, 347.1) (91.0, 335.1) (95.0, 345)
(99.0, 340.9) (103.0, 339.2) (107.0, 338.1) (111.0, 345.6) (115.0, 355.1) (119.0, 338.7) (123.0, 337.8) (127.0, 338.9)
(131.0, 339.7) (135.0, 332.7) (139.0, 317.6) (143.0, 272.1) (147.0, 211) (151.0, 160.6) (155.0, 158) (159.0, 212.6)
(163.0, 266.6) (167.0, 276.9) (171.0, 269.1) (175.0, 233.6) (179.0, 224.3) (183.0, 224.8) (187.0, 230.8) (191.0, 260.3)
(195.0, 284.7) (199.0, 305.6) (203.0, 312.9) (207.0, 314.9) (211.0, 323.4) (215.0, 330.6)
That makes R 0.82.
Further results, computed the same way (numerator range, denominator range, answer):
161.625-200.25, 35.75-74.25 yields 0.79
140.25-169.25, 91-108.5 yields 0.66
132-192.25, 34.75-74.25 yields 0.76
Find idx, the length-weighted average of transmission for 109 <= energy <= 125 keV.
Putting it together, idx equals 344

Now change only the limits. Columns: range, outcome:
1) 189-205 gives 291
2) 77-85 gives 340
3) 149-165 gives 199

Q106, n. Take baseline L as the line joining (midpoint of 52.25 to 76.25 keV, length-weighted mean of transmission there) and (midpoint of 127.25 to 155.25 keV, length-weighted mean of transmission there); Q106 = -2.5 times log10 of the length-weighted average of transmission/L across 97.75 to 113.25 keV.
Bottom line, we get -0.161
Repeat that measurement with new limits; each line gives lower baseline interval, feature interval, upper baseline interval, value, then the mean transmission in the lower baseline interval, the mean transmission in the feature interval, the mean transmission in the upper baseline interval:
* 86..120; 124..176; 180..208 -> 0.17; 343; 263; 273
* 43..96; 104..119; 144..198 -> -0.19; 330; 345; 234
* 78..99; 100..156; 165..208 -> 0.04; 342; 302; 266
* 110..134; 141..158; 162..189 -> 0.41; 342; 201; 246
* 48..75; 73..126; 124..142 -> -0.05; 323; 341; 329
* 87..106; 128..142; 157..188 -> -0.12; 341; 326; 243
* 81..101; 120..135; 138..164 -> -0.25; 342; 338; 223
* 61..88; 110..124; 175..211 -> -0.11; 334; 345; 271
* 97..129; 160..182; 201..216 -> 0.29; 342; 251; 320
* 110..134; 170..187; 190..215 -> 0.32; 342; 235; 304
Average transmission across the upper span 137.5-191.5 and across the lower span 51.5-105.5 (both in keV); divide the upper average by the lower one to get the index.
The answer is 0.71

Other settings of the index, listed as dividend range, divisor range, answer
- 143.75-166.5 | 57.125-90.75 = 0.63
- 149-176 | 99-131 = 0.66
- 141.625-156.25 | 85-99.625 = 0.58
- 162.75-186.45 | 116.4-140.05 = 0.74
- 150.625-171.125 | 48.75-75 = 0.70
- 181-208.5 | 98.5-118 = 0.80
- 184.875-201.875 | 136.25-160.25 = 1.21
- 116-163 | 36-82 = 0.85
